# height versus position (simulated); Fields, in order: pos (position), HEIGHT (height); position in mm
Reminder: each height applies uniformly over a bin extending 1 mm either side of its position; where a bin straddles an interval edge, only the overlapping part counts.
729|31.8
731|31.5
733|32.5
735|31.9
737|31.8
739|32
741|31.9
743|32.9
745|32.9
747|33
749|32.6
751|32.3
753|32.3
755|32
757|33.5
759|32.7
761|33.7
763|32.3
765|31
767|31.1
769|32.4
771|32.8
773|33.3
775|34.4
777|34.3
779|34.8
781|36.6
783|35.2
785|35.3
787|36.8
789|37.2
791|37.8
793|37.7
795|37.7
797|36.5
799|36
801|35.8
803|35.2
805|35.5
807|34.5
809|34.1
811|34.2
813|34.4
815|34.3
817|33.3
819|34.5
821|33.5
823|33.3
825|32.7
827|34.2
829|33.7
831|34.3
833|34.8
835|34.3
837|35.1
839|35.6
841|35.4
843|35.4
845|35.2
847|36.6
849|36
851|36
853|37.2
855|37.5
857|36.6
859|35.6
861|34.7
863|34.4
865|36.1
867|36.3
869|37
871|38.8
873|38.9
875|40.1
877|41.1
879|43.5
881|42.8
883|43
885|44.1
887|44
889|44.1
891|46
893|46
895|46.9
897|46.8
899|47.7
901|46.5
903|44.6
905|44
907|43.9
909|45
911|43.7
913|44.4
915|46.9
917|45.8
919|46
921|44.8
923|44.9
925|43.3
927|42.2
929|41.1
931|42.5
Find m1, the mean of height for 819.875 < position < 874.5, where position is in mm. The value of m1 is 35.6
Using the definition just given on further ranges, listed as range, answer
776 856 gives 35.3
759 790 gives 34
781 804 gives 36.5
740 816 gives 34.2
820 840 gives 34.1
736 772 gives 32.4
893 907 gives 45.9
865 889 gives 40.8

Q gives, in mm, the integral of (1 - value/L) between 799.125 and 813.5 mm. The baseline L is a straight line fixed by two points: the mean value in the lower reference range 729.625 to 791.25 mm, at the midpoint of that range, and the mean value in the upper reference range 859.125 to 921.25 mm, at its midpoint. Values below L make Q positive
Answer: 0.7 mm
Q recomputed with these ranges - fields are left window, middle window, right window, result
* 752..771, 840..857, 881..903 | 2.00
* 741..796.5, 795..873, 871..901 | 8.14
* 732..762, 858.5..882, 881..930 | 2.10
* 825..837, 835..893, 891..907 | 2.02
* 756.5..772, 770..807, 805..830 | -2.87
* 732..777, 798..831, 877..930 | 2.70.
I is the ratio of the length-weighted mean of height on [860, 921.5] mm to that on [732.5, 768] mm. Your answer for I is 1.32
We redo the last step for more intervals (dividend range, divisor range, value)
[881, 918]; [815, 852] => 1.30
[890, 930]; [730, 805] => 1.33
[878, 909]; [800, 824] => 1.31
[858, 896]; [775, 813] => 1.14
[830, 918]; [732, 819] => 1.18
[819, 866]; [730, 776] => 1.08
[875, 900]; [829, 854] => 1.26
